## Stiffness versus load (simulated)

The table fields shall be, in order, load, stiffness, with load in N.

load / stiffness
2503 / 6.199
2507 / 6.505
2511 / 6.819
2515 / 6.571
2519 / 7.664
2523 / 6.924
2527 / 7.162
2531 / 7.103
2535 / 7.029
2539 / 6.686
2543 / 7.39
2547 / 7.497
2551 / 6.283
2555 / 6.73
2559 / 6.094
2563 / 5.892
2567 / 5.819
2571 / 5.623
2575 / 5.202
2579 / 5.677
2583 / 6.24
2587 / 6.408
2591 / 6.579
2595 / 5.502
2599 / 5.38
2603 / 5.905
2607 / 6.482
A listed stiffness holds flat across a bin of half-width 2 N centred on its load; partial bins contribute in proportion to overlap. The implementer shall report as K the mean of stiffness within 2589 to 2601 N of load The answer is 5.82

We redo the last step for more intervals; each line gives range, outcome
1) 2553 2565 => 6.24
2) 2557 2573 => 5.86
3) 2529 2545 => 7.05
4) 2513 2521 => 7.12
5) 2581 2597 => 6.18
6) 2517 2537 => 7.18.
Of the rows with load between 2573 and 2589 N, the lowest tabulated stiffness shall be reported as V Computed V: 5.202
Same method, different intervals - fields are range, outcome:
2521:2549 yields 6.686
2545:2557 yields 6.283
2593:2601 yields 5.38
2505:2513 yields 6.505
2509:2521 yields 6.571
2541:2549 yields 7.39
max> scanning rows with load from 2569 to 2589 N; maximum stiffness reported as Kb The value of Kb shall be 6.408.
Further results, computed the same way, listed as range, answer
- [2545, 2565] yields 7.497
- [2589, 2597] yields 6.579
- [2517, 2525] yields 7.664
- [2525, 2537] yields 7.162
